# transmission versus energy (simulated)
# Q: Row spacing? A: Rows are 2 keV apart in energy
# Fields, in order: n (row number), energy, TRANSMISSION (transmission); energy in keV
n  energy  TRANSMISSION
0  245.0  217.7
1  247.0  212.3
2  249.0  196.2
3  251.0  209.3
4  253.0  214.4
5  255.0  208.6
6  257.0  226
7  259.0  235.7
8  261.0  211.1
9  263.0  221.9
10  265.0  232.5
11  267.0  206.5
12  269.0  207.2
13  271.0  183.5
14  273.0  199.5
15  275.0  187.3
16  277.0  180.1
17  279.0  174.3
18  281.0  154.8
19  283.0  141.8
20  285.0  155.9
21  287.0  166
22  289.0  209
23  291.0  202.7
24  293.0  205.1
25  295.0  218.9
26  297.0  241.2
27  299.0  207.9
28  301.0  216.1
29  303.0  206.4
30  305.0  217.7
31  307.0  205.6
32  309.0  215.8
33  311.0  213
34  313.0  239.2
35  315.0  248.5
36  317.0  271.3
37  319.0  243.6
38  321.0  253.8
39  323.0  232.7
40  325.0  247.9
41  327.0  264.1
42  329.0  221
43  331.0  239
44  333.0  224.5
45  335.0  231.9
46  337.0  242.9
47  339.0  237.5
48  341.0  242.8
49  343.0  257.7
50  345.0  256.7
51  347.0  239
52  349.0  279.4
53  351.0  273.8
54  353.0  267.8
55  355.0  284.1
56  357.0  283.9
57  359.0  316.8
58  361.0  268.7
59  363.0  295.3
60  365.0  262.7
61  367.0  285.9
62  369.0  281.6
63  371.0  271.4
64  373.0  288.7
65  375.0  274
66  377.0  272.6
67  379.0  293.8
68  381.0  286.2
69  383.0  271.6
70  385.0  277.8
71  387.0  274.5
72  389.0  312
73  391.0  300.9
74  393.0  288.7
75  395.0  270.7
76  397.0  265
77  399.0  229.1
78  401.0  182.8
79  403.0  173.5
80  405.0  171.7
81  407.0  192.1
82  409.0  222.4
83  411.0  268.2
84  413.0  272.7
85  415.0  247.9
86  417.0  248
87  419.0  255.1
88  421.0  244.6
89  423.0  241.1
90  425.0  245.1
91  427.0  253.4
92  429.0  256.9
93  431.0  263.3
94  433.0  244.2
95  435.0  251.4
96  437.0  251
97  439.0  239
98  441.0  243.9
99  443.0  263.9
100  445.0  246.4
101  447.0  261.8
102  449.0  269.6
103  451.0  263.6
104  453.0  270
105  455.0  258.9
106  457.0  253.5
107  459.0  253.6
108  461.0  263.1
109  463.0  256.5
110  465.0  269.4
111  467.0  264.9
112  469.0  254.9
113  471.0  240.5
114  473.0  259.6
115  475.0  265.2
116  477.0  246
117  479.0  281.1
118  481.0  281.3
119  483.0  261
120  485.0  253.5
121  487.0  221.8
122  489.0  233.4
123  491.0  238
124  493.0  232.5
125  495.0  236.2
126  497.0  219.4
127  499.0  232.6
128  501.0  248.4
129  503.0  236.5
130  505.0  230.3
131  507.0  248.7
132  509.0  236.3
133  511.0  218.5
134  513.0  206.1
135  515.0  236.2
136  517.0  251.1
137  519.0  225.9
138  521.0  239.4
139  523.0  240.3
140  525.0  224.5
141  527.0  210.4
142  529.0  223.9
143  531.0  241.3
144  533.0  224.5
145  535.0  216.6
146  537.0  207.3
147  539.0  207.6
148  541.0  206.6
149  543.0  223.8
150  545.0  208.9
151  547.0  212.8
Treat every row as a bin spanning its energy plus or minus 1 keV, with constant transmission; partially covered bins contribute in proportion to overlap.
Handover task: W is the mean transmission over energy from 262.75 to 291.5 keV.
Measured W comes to 187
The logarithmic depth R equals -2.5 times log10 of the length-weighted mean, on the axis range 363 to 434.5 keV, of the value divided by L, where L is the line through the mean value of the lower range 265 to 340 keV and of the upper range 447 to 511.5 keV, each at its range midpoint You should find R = -0.11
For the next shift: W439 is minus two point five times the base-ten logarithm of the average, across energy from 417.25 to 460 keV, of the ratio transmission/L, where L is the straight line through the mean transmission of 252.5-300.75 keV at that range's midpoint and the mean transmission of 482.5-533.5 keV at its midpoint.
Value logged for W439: -0.14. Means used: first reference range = 200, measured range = 254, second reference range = 233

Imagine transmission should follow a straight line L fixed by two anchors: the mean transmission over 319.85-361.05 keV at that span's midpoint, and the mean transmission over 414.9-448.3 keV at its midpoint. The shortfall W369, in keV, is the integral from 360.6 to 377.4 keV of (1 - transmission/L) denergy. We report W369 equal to -1.6 keV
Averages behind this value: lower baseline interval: 255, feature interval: 278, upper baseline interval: 251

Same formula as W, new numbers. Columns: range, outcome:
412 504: 252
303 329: 236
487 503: 234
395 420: 229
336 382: 272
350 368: 282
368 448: 255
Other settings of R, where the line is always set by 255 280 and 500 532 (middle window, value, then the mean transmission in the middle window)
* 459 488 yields -0.14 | 258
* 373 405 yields -0.20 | 263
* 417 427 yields -0.12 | 247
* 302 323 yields -0.10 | 232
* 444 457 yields -0.16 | 261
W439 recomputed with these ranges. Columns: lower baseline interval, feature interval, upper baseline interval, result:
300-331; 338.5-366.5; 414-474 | -0.13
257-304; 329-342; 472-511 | -0.12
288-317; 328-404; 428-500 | -0.14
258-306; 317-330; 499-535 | -0.20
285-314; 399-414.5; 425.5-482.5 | 0.14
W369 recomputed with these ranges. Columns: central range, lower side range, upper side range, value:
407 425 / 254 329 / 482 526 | -1.7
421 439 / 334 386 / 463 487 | 1.0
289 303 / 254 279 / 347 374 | 1.0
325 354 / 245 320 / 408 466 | -3.0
